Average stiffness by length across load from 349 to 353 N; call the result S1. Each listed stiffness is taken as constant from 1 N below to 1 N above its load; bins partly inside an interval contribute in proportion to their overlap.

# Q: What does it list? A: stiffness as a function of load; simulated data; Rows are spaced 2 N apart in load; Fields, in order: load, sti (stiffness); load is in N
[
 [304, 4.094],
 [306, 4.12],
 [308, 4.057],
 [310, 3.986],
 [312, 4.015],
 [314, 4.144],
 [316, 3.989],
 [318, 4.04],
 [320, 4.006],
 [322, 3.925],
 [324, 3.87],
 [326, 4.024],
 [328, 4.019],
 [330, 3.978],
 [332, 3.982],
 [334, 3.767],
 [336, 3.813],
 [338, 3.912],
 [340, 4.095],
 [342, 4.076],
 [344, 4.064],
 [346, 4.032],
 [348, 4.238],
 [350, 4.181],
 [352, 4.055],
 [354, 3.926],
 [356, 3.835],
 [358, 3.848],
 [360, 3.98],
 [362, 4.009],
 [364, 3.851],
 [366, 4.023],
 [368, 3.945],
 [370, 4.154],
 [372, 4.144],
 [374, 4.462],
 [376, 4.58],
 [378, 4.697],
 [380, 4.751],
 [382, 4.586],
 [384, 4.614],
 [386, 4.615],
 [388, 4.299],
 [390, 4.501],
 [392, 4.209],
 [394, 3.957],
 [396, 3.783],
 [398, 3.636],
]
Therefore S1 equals 4.12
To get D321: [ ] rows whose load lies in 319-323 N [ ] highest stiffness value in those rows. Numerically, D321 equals 4.006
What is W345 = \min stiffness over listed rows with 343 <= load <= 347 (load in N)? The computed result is 4.032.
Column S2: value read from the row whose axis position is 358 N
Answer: 3.848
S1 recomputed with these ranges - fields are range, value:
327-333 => 3.99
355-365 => 3.9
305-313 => 4.04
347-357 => 4.05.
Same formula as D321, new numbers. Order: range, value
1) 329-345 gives 4.095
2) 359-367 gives 4.023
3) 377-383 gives 4.751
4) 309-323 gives 4.144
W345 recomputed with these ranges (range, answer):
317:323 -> 3.925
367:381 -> 3.945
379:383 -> 4.586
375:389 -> 4.299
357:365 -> 3.848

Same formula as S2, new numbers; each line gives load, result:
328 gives 4.019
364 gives 3.851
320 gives 4.006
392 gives 4.209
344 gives 4.064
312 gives 4.015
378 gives 4.697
